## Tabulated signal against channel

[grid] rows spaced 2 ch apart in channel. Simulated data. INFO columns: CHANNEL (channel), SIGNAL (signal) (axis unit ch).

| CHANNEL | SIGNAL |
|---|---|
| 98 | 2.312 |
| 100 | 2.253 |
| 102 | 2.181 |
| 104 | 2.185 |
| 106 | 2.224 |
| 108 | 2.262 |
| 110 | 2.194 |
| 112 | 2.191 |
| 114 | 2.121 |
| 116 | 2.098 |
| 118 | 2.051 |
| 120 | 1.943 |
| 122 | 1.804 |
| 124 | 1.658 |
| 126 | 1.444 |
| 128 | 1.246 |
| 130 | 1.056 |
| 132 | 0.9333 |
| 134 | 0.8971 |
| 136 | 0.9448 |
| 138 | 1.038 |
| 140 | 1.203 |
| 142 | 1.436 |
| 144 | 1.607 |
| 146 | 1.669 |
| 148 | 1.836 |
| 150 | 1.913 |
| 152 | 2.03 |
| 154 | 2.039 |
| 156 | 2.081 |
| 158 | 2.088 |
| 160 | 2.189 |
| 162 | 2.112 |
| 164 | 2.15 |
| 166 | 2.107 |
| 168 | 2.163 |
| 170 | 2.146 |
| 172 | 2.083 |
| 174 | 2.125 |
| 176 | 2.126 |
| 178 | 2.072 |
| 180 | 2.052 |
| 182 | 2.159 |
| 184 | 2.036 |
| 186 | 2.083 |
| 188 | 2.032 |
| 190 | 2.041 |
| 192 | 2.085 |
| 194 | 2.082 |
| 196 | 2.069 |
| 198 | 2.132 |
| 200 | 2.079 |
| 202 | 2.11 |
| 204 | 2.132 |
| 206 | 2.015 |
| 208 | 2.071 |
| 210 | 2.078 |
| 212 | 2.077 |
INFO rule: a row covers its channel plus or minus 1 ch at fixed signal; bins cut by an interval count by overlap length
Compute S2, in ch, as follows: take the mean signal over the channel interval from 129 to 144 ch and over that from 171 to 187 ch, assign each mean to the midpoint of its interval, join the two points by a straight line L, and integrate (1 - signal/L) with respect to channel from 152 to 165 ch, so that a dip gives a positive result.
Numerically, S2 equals -3.9 ch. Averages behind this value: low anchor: 1.11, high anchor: 2.09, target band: 2.1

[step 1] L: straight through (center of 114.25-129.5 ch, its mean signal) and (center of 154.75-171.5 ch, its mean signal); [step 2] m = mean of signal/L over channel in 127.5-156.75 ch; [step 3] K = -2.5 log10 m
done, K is 0.31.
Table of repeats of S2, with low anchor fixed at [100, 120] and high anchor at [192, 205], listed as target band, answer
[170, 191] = 0.3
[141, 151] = 2.1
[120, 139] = 7.8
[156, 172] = 0.0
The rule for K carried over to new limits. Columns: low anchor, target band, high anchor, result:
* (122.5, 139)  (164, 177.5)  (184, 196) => -0.20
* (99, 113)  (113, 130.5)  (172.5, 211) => 0.25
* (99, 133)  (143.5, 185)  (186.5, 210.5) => -0.03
